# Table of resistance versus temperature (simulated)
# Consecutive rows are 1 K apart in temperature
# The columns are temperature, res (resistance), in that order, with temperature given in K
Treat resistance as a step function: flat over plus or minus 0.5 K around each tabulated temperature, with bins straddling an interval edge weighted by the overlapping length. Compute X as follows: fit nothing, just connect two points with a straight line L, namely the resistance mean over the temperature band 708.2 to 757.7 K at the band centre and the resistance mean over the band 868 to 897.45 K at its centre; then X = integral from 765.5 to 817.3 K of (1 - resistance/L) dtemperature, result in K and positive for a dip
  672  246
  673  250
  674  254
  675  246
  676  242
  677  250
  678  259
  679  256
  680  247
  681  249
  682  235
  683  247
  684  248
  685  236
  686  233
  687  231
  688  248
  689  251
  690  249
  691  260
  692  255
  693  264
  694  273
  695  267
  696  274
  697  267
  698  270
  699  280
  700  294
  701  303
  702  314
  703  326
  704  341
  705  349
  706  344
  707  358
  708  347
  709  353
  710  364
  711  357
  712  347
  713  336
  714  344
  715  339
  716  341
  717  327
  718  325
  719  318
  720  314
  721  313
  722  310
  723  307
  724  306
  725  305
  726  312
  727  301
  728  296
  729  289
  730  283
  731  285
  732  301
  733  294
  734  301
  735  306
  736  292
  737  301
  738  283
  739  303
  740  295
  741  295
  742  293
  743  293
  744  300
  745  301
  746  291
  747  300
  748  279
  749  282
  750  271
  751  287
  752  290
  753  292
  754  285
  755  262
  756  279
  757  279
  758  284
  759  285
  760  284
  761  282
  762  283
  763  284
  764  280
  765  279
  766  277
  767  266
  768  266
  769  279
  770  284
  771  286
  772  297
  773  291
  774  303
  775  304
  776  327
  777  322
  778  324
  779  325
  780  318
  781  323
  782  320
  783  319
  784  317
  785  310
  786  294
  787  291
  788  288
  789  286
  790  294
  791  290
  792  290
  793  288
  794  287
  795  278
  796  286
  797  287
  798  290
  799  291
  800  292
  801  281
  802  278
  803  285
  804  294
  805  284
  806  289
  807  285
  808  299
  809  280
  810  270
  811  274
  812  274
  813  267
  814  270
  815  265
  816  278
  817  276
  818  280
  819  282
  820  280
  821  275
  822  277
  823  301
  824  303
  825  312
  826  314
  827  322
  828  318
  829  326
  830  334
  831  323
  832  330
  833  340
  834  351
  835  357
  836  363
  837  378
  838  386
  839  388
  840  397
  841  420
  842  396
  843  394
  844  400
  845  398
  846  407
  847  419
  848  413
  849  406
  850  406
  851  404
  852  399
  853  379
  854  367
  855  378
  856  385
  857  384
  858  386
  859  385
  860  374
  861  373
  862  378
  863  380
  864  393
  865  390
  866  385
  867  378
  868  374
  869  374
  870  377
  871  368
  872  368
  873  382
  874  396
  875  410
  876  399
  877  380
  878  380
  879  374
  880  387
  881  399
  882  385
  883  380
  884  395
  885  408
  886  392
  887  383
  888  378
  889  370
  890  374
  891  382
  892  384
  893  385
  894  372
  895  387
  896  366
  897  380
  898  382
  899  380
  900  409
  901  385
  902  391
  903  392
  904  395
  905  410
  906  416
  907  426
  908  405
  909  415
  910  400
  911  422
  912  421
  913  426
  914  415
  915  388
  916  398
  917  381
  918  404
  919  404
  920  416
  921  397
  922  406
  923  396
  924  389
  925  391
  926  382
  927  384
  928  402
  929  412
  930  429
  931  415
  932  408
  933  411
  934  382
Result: 6.77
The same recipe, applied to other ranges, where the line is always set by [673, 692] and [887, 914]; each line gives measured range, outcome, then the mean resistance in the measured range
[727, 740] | -0.6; 295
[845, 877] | -1.7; 388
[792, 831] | 5.3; 289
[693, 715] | -4.8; 319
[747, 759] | 0.5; 282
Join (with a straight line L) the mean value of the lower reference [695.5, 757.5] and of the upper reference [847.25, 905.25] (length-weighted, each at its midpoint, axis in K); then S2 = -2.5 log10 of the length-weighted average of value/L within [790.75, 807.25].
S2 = 0.20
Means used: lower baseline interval 306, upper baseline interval 386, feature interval 287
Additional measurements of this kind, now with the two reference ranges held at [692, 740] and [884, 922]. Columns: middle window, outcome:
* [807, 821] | 0.271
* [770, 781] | 0.096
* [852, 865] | -0.017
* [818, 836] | 0.149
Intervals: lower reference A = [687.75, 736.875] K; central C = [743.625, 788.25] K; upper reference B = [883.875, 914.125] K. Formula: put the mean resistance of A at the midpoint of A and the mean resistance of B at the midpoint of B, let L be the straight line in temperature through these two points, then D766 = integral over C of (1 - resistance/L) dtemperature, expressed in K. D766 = 5.2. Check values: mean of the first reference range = 306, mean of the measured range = 293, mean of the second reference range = 395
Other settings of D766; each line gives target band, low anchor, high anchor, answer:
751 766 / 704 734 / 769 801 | 1.3 K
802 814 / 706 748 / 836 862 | 2.8 K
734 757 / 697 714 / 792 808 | 1.6 K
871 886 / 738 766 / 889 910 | -0.5 K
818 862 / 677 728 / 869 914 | 0.6 K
